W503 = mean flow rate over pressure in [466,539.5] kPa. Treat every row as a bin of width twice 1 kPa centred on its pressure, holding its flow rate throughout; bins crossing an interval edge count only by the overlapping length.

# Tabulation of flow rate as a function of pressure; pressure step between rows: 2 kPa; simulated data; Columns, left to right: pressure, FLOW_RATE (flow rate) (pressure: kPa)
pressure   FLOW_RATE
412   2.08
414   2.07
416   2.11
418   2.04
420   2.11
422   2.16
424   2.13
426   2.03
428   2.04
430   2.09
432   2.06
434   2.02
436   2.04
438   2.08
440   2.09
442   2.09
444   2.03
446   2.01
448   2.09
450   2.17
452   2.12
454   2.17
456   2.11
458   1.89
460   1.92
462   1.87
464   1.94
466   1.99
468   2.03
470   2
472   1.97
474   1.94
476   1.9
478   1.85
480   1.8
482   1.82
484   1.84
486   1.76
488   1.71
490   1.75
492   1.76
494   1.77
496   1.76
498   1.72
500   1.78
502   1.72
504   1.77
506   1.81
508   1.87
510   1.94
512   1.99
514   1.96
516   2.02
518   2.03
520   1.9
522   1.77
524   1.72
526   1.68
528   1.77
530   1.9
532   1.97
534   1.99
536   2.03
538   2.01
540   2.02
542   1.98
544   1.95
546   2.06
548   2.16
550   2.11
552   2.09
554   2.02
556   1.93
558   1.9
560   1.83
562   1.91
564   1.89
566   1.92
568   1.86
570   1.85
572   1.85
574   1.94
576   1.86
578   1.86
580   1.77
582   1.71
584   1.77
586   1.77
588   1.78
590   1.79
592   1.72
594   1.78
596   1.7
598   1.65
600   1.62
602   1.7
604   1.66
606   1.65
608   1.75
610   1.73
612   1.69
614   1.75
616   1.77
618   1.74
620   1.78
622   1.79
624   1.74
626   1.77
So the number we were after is 1.86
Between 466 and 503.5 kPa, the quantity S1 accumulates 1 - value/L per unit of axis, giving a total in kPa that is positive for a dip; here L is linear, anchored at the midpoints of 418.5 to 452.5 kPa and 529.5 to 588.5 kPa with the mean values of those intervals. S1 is 3.5 kPa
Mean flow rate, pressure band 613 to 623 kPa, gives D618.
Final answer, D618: 1.77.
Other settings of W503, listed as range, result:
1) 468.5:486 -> 1.89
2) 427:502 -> 1.94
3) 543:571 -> 1.96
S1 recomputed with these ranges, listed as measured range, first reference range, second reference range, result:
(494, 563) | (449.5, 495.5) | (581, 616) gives -3.27 kPa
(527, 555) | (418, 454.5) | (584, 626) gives -2.12 kPa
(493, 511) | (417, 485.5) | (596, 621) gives 1.12 kPa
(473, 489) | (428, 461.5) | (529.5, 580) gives 1.55 kPa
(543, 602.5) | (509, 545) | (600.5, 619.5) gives -1.62 kPa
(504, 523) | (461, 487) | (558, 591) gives -0.38 kPa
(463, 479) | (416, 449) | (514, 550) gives 0.55 kPa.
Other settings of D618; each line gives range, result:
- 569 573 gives 1.85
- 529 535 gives 1.95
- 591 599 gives 1.71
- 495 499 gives 1.74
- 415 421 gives 2.09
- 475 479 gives 1.88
